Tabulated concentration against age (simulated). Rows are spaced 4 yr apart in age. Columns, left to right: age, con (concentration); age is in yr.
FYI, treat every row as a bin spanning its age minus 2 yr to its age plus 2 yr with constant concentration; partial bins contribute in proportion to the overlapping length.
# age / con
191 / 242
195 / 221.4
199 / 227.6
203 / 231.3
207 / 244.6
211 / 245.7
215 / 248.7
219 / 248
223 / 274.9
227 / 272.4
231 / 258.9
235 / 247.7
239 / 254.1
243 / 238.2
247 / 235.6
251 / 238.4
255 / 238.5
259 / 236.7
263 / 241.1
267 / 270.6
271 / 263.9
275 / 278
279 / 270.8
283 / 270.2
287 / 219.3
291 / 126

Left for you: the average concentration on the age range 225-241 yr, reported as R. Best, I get 258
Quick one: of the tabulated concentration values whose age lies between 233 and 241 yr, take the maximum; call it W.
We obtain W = 254.1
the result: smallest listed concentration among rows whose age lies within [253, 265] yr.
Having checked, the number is 236.7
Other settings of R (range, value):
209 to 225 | 254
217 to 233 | 264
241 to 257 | 238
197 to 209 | 234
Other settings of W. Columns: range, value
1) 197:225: 274.9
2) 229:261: 258.9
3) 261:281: 278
